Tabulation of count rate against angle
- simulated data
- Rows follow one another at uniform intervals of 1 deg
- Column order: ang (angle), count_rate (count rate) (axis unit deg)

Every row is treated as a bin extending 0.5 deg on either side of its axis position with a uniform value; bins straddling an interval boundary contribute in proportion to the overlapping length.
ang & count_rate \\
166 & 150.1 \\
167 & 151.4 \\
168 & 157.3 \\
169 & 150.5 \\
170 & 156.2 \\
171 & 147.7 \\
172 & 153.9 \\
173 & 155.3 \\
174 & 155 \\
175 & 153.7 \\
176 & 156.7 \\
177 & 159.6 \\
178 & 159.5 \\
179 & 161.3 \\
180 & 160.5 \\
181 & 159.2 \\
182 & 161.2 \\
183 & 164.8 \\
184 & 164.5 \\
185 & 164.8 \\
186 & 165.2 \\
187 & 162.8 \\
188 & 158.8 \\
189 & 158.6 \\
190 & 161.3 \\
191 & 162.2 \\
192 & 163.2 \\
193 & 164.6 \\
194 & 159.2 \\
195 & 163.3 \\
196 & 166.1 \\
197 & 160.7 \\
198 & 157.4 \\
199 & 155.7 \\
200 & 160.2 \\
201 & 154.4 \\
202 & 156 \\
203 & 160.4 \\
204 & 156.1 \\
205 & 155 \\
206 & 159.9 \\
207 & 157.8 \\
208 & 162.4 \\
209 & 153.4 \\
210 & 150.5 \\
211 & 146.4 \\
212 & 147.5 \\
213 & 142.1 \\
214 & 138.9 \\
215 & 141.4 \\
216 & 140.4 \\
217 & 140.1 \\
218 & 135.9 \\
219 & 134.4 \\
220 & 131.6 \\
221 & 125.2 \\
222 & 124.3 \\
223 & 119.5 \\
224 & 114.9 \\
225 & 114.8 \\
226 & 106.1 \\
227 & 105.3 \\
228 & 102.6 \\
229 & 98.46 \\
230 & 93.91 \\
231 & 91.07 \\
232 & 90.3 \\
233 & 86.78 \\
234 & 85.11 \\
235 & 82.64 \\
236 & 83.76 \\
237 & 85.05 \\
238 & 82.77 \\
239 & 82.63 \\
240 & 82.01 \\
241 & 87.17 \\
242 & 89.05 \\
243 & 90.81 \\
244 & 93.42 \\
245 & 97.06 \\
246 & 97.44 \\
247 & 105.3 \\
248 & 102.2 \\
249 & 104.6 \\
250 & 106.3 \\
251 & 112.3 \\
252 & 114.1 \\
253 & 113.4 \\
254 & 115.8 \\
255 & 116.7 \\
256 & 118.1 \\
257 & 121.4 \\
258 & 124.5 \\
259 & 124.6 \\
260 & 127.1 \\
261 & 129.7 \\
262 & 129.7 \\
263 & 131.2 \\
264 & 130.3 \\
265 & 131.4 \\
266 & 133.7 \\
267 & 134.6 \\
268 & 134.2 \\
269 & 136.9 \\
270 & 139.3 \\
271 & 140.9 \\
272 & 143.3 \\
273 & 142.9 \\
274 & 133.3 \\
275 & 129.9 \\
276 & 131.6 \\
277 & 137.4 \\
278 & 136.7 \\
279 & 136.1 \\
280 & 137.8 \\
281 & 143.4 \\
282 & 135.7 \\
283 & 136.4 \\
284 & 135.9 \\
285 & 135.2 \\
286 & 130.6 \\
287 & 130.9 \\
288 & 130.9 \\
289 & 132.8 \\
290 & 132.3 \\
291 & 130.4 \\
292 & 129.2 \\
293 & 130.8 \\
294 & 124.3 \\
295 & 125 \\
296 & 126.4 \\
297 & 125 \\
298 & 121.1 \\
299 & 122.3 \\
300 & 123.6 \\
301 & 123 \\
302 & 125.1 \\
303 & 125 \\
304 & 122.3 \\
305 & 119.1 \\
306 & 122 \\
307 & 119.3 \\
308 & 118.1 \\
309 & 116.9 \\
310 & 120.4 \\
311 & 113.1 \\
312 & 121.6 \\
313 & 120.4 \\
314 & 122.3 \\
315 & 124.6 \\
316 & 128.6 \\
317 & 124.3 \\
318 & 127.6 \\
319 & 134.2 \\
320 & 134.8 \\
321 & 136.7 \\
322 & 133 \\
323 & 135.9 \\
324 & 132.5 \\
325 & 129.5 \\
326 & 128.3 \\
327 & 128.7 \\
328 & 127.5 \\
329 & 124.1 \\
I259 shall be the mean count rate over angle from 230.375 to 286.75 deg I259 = 117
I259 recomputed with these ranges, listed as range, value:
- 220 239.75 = 99.3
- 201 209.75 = 157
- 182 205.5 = 161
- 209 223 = 138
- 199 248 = 120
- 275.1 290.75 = 135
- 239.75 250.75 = 96.6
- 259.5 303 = 132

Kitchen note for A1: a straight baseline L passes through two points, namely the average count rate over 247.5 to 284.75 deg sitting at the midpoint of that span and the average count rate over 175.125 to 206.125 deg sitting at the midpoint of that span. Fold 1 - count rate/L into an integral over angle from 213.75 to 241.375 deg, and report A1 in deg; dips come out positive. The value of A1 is 7.25 deg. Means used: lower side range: 160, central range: 107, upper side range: 129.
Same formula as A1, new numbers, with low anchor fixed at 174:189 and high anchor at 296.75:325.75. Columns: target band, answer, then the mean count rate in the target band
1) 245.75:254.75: 2.1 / 108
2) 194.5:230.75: 3.1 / 139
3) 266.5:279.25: -0.1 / 137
